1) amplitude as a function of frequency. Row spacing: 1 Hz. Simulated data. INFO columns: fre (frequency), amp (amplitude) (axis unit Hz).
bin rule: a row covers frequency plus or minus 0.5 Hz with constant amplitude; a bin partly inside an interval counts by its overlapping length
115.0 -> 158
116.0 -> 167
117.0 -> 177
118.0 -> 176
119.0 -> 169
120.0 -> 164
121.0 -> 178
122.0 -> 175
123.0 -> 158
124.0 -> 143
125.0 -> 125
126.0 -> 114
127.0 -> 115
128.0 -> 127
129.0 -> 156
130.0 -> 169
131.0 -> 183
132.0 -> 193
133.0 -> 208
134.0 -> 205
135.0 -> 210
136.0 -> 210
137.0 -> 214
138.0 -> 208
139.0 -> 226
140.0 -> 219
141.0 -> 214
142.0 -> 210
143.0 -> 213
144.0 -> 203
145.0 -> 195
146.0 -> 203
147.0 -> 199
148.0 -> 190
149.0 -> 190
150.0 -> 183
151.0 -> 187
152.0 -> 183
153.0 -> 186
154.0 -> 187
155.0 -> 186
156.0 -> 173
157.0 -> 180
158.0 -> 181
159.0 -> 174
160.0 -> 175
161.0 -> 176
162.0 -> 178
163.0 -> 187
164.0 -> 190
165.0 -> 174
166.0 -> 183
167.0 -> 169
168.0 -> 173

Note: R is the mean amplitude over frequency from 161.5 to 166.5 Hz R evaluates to 182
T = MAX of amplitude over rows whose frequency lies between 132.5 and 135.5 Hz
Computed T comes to 210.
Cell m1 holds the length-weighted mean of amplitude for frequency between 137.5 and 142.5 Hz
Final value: 215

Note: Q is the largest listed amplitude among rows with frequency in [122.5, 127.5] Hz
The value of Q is 158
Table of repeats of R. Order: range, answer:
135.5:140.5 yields 215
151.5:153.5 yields 184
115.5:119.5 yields 172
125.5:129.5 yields 128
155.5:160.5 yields 177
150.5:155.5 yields 186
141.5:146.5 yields 205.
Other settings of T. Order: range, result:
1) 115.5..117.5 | 177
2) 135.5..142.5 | 226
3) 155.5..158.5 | 181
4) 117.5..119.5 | 176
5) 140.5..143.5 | 214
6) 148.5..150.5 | 190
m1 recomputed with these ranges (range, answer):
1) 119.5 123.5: 169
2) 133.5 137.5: 210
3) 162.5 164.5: 188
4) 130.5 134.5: 197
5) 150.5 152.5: 185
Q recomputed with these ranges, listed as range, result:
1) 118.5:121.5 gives 178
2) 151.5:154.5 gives 187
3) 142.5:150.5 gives 213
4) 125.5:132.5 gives 193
